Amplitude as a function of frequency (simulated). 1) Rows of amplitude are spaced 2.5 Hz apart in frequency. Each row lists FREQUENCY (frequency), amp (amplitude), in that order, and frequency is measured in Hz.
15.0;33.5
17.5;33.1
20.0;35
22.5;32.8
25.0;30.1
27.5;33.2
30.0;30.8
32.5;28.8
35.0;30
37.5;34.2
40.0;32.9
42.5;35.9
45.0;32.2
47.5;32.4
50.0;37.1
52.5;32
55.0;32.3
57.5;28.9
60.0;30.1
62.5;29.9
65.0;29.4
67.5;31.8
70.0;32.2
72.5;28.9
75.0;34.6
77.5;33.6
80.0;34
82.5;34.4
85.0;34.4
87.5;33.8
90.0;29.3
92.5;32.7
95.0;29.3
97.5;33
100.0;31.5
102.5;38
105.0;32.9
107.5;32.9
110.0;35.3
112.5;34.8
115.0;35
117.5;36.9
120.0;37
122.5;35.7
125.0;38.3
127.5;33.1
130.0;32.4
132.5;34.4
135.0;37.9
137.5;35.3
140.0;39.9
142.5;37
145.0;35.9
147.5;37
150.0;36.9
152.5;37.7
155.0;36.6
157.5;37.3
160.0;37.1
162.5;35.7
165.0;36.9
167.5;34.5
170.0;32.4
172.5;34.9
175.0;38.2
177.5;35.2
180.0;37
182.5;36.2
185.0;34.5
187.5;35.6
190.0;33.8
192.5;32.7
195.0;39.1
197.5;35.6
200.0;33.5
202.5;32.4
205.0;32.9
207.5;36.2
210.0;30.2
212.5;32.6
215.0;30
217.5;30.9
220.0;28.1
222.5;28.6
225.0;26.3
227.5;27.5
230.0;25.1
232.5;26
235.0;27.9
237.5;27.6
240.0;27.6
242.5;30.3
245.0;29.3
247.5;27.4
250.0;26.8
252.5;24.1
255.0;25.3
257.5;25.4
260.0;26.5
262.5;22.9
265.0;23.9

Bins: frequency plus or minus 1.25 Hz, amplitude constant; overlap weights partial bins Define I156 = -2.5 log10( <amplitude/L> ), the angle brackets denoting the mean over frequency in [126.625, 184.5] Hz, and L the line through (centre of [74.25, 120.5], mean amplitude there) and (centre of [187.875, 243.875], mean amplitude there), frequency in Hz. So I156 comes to -0.120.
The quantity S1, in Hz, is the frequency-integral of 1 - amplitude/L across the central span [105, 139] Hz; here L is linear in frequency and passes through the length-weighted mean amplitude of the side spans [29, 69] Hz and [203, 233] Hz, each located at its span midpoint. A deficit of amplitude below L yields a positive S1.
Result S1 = -4.8 Hz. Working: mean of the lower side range 31.8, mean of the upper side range 29.7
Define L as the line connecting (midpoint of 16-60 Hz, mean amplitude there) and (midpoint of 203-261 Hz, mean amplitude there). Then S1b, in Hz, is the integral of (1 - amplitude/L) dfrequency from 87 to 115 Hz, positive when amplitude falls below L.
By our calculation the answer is -1.8 Hz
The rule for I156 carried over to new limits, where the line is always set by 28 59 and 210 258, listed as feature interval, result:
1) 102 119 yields -0.14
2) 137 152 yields -0.23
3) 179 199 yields -0.22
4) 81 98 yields -0.04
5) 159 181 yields -0.21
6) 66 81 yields -0.03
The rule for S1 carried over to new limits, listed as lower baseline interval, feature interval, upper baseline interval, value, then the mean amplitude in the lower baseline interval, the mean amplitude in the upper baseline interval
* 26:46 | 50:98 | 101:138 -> 2.4 Hz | 32.2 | 35.3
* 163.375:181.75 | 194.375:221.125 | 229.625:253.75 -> -1.1 Hz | 35.6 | 27.3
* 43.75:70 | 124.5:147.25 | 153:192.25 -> -1.0 Hz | 31.6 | 35.7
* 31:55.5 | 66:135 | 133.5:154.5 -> 2.9 Hz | 32.8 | 37.1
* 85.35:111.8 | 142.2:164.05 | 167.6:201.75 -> -1.5 Hz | 33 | 35.2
